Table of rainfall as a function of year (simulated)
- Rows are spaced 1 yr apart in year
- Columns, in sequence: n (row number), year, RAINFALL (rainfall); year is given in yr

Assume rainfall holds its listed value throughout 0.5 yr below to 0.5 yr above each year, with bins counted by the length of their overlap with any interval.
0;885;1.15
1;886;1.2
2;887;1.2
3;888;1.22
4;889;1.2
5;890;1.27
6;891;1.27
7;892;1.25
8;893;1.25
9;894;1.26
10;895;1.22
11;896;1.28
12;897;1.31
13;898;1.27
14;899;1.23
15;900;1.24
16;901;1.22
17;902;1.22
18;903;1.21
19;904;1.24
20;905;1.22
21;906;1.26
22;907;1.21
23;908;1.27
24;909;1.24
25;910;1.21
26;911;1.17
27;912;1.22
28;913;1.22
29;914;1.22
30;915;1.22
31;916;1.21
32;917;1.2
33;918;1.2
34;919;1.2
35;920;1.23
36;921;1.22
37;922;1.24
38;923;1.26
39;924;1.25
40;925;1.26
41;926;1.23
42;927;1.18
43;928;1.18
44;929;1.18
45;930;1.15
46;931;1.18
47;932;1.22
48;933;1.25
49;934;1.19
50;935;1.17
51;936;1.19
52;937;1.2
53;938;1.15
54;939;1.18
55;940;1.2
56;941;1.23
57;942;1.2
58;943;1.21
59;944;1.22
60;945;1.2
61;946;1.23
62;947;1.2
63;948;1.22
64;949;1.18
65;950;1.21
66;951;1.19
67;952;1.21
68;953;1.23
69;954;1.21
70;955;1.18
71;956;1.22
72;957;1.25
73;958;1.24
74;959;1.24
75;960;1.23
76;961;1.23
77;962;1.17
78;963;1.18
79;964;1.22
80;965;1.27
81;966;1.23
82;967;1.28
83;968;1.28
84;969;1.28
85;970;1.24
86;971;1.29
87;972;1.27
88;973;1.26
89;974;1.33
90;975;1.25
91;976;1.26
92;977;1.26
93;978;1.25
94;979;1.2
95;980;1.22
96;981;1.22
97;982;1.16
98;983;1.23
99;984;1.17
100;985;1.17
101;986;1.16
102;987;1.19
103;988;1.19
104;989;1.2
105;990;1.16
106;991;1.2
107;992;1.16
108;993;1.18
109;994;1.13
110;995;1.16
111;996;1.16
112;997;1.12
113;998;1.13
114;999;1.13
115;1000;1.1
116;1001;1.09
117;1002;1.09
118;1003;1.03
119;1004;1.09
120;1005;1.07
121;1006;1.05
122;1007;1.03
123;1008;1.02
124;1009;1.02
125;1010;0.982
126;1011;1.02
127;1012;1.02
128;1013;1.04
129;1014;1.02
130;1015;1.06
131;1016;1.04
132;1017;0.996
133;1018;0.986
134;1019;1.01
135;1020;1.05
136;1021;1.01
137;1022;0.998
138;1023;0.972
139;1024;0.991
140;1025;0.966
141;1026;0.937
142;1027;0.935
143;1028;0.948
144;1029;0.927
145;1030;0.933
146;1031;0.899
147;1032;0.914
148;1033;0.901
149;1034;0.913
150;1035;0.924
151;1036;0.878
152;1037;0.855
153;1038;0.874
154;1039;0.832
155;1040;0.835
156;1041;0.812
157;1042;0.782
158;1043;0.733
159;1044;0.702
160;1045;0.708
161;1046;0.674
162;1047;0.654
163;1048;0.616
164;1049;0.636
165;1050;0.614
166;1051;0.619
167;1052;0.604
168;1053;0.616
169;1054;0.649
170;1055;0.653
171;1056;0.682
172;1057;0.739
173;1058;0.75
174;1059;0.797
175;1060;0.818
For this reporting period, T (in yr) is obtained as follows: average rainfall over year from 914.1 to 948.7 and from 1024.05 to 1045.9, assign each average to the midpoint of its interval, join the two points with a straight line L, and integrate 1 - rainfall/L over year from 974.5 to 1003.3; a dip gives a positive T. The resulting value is -4.36 yr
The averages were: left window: 1.21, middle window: 1.17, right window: 0.866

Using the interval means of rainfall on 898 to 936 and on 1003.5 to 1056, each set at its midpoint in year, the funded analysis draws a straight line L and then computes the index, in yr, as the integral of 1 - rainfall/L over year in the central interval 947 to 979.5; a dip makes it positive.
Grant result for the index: -4.7 yr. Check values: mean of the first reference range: 1.22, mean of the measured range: 1.24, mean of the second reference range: 0.883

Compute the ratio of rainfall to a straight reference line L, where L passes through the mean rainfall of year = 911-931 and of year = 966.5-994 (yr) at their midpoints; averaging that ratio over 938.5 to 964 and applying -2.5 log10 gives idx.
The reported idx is 0.006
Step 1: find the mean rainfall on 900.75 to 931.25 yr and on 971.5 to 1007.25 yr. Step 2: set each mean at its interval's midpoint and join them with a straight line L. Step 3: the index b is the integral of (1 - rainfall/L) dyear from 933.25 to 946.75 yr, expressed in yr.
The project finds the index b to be 0.0 yr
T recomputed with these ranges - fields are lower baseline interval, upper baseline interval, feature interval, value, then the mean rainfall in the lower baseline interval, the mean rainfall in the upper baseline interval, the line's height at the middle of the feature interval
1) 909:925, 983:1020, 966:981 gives -1.63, 1.22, 1.09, 1.14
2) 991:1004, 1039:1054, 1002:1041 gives -2.79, 1.12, 0.69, 0.912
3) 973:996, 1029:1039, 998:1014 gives 0.25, 1.2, 0.897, 1.07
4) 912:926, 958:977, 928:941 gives 0.46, 1.23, 1.25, 1.23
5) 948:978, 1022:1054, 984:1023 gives -2.99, 1.24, 0.813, 1.01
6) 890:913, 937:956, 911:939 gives 0.31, 1.24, 1.2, 1.22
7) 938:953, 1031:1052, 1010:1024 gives -2.10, 1.2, 0.773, 0.883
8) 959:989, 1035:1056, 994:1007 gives -0.73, 1.23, 0.721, 1.04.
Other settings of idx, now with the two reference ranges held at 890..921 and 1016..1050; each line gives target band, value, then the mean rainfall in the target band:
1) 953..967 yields -0.137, 1.22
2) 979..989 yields -0.179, 1.19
